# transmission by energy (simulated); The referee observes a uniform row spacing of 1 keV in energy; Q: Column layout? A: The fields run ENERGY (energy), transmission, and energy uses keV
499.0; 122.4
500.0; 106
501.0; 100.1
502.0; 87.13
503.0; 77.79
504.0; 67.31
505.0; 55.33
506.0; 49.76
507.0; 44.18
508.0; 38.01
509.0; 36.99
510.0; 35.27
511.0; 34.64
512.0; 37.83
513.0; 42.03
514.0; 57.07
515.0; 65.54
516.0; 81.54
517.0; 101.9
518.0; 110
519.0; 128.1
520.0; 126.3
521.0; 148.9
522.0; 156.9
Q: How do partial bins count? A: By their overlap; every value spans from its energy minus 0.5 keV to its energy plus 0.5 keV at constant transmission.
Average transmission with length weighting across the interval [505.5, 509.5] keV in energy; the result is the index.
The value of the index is 42.2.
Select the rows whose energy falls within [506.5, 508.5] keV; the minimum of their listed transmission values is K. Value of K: 38.01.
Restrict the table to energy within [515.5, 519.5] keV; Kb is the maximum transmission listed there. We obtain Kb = 128.1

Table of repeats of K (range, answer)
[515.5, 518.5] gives 81.54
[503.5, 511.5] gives 34.64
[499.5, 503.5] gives 77.79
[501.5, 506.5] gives 49.76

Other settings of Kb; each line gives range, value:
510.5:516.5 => 81.54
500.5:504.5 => 100.1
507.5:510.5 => 38.01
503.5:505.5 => 67.31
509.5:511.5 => 35.27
